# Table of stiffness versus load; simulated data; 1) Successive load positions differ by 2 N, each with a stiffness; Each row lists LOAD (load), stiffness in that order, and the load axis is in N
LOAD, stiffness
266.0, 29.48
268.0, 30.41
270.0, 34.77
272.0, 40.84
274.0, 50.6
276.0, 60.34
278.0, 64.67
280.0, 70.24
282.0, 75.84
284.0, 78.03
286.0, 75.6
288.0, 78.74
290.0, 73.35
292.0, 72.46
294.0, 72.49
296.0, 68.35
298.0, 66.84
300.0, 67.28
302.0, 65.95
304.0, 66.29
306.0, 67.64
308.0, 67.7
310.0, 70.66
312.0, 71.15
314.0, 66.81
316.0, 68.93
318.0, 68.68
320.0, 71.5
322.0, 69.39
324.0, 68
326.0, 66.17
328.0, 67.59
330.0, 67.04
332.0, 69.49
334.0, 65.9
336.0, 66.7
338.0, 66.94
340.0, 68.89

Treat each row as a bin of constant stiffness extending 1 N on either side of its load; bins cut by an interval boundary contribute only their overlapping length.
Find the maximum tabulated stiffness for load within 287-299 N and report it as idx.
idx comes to 78.74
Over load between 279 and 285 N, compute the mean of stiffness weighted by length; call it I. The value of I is 74.7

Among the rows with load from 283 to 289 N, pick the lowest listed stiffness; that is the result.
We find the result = 75.6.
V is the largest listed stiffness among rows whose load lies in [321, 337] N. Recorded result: 69.49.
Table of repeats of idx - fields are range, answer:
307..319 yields 71.15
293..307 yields 72.49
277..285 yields 78.03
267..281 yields 70.24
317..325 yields 71.5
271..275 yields 50.6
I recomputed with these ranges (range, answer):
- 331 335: 67.7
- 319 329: 68.5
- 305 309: 67.7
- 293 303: 68.2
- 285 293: 75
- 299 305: 66.5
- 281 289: 77.1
